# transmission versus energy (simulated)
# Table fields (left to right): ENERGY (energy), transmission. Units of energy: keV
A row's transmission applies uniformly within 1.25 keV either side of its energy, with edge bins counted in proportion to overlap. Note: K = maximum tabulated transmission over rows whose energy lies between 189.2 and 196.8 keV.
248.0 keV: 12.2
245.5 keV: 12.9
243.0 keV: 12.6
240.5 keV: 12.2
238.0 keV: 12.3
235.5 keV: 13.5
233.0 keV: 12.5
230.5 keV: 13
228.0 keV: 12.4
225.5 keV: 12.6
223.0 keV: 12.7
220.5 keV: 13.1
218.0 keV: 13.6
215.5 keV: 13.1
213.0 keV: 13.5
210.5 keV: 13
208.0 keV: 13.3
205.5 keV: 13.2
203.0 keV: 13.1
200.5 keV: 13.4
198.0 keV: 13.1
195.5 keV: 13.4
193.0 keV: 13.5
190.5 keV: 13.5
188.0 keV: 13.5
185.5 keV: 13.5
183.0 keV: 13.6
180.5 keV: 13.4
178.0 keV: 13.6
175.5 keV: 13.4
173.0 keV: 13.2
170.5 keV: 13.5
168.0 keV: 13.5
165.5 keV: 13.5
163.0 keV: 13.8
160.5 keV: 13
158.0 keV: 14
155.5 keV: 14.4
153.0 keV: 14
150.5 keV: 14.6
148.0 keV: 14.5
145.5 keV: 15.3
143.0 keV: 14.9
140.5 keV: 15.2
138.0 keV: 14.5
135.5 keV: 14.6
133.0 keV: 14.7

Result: 13.5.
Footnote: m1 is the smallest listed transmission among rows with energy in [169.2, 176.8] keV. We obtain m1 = 13.2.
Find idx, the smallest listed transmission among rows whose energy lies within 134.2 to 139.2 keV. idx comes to 14.5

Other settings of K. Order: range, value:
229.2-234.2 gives 13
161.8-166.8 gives 13.8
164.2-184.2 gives 13.6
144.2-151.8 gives 15.3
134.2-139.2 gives 14.6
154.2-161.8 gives 14.4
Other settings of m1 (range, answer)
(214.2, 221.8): 13.1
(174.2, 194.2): 13.4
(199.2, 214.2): 13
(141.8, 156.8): 14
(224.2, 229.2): 12.4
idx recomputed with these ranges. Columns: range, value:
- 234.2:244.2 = 12.2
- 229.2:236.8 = 12.5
